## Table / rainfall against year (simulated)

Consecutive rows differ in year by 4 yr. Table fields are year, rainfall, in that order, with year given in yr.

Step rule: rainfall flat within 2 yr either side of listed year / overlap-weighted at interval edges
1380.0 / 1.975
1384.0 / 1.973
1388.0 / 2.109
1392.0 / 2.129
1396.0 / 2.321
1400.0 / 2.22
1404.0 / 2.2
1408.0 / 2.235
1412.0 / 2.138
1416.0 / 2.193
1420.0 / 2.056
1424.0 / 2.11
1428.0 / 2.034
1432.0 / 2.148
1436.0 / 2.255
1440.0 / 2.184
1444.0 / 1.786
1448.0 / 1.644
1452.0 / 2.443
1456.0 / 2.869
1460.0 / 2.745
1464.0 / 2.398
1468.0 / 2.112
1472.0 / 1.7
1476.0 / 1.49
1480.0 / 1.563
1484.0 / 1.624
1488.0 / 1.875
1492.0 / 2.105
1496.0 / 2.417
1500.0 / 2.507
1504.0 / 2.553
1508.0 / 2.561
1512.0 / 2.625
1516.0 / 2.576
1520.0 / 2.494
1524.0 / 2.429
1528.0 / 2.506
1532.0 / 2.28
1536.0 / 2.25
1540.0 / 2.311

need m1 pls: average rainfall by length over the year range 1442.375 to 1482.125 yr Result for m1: 2.08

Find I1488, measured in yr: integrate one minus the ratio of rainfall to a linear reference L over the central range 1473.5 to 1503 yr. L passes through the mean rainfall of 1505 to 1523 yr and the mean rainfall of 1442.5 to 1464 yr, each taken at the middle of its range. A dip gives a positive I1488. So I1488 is 6.0 yr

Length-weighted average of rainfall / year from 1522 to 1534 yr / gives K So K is 2.4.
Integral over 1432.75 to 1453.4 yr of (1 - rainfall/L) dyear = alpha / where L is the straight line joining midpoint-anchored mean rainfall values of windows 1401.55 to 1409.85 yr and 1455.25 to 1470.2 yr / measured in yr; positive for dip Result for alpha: 2.9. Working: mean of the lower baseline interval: 2.22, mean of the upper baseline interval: 2.49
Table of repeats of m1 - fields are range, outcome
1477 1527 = 2.27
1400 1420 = 2.18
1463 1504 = 2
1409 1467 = 2.21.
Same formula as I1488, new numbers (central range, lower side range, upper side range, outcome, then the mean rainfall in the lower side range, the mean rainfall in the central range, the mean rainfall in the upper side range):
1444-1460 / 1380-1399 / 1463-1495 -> -3.1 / 2.12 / 2.31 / 1.86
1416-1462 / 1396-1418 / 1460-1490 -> -3.5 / 2.21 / 2.21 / 1.88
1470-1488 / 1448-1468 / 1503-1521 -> 6.3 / 2.47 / 1.63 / 2.57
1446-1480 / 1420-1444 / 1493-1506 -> 1.9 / 2.11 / 2.14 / 2.46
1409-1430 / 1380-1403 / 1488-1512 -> 0.9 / 2.14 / 2.11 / 2.4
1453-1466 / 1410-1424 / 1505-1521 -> -1.9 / 2.13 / 2.65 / 2.57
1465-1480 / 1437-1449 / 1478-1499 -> 1.2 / 1.92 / 1.78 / 1.94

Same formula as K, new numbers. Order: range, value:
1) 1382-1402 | 2.15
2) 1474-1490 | 1.64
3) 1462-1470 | 2.25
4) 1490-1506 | 2.4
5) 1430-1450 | 2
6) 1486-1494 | 1.99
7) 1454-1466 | 2.67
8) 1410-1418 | 2.17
